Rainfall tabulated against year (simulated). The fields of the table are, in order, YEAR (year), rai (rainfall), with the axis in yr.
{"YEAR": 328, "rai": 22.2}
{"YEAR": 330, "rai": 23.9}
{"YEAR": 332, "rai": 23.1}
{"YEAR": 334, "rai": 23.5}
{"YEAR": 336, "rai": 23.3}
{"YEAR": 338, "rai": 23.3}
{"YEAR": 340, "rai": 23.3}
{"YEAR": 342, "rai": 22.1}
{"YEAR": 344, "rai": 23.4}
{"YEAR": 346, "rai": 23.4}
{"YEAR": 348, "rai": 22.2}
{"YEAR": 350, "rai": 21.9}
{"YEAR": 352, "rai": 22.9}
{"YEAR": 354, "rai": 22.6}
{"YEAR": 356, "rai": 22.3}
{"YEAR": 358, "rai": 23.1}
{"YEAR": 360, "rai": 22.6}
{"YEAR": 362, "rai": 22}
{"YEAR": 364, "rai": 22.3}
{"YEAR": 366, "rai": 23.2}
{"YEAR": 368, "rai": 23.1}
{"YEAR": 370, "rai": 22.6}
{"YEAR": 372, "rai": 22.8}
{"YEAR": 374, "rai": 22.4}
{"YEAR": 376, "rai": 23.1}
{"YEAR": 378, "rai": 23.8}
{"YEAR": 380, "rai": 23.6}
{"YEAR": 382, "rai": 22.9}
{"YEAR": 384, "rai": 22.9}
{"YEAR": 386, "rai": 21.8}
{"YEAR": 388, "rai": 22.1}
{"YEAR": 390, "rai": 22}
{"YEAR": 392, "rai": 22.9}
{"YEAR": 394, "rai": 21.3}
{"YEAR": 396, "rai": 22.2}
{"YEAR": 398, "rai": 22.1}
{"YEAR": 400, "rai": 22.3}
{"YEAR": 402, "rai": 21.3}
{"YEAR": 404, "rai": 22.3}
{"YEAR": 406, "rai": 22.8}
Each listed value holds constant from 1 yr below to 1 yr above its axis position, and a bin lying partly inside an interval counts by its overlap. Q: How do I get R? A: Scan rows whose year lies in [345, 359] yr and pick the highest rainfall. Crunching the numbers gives 23.4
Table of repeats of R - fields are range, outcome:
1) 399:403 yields 22.3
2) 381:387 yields 22.9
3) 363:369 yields 23.2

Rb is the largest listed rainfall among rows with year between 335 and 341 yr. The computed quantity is 23.3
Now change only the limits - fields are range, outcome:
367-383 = 23.8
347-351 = 22.2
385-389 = 22.1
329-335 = 23.9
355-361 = 23.1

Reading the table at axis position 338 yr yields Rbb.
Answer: 23.3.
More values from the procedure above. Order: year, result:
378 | 23.8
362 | 22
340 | 23.3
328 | 22.2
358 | 23.1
